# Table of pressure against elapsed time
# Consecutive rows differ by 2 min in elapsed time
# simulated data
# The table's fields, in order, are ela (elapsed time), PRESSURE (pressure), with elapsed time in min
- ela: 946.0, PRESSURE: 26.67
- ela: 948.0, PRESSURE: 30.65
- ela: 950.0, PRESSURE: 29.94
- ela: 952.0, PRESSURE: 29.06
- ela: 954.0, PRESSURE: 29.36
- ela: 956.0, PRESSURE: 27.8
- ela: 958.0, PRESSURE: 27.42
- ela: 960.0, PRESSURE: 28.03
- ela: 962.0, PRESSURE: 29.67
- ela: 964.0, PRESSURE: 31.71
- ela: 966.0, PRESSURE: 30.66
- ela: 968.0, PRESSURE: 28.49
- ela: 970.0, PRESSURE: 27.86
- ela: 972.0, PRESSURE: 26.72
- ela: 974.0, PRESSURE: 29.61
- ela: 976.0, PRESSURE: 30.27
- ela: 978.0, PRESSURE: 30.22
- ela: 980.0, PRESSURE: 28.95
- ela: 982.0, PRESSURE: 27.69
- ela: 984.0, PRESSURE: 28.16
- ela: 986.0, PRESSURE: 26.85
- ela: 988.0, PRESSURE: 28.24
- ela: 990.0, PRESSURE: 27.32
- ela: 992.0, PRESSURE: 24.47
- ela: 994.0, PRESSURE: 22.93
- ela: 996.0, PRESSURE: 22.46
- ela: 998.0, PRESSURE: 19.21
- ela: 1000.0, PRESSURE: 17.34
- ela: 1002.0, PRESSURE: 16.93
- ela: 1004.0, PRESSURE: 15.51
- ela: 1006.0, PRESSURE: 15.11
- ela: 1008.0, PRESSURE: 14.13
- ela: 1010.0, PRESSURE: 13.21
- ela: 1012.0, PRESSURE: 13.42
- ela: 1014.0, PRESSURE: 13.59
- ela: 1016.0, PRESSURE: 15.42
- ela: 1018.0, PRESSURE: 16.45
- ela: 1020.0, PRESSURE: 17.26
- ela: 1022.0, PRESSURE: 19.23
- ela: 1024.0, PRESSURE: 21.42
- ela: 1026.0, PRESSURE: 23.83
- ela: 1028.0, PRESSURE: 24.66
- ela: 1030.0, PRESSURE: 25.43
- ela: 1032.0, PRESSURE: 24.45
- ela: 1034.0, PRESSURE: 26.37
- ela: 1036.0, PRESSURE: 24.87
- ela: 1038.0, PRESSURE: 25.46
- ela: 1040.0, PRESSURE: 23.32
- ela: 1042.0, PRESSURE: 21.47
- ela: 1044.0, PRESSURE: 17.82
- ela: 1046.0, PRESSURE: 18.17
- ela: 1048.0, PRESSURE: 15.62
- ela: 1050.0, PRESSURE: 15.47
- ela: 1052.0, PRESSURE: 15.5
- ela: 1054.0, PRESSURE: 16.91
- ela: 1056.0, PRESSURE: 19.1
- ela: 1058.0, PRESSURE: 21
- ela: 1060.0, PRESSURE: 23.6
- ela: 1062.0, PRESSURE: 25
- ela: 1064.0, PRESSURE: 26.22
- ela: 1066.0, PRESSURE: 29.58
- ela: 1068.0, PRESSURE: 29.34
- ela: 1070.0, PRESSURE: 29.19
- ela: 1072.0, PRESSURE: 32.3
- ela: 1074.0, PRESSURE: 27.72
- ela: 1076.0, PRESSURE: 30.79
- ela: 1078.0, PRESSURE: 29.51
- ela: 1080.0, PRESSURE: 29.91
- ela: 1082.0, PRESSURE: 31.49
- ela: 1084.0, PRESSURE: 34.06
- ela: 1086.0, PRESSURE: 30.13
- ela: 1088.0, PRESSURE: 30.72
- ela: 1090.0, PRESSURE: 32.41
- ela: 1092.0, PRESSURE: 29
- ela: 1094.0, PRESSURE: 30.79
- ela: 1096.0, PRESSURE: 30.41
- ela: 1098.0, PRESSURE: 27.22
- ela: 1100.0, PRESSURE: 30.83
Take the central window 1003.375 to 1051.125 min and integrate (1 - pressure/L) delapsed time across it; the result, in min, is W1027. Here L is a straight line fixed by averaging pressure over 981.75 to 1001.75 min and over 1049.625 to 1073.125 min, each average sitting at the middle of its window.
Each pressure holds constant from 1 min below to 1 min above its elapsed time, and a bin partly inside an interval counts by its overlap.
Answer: 9.35 min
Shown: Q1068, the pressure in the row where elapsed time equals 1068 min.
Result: 29.34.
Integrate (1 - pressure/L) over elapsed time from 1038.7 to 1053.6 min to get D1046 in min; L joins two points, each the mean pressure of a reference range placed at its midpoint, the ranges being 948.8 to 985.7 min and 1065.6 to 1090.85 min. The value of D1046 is 5.8 min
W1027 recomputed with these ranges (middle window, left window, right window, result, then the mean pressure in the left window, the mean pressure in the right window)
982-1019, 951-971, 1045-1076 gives 9.9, 29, 23.2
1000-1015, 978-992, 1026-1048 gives 6.4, 27.8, 22.9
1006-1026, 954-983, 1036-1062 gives 6.1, 29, 19.9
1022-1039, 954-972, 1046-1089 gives 1.6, 28.9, 25.7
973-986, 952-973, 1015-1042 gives -0.9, 28.8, 22.1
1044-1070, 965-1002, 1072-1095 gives 7.1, 26.3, 30.7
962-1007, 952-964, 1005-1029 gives -3.0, 28.8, 17.3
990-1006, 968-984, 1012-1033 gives 3.0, 28.7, 19.9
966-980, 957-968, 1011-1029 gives -0.8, 29.4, 18.4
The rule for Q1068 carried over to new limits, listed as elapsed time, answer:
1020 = 17.26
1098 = 27.22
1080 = 29.91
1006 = 15.11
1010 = 13.21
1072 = 32.3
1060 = 23.6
